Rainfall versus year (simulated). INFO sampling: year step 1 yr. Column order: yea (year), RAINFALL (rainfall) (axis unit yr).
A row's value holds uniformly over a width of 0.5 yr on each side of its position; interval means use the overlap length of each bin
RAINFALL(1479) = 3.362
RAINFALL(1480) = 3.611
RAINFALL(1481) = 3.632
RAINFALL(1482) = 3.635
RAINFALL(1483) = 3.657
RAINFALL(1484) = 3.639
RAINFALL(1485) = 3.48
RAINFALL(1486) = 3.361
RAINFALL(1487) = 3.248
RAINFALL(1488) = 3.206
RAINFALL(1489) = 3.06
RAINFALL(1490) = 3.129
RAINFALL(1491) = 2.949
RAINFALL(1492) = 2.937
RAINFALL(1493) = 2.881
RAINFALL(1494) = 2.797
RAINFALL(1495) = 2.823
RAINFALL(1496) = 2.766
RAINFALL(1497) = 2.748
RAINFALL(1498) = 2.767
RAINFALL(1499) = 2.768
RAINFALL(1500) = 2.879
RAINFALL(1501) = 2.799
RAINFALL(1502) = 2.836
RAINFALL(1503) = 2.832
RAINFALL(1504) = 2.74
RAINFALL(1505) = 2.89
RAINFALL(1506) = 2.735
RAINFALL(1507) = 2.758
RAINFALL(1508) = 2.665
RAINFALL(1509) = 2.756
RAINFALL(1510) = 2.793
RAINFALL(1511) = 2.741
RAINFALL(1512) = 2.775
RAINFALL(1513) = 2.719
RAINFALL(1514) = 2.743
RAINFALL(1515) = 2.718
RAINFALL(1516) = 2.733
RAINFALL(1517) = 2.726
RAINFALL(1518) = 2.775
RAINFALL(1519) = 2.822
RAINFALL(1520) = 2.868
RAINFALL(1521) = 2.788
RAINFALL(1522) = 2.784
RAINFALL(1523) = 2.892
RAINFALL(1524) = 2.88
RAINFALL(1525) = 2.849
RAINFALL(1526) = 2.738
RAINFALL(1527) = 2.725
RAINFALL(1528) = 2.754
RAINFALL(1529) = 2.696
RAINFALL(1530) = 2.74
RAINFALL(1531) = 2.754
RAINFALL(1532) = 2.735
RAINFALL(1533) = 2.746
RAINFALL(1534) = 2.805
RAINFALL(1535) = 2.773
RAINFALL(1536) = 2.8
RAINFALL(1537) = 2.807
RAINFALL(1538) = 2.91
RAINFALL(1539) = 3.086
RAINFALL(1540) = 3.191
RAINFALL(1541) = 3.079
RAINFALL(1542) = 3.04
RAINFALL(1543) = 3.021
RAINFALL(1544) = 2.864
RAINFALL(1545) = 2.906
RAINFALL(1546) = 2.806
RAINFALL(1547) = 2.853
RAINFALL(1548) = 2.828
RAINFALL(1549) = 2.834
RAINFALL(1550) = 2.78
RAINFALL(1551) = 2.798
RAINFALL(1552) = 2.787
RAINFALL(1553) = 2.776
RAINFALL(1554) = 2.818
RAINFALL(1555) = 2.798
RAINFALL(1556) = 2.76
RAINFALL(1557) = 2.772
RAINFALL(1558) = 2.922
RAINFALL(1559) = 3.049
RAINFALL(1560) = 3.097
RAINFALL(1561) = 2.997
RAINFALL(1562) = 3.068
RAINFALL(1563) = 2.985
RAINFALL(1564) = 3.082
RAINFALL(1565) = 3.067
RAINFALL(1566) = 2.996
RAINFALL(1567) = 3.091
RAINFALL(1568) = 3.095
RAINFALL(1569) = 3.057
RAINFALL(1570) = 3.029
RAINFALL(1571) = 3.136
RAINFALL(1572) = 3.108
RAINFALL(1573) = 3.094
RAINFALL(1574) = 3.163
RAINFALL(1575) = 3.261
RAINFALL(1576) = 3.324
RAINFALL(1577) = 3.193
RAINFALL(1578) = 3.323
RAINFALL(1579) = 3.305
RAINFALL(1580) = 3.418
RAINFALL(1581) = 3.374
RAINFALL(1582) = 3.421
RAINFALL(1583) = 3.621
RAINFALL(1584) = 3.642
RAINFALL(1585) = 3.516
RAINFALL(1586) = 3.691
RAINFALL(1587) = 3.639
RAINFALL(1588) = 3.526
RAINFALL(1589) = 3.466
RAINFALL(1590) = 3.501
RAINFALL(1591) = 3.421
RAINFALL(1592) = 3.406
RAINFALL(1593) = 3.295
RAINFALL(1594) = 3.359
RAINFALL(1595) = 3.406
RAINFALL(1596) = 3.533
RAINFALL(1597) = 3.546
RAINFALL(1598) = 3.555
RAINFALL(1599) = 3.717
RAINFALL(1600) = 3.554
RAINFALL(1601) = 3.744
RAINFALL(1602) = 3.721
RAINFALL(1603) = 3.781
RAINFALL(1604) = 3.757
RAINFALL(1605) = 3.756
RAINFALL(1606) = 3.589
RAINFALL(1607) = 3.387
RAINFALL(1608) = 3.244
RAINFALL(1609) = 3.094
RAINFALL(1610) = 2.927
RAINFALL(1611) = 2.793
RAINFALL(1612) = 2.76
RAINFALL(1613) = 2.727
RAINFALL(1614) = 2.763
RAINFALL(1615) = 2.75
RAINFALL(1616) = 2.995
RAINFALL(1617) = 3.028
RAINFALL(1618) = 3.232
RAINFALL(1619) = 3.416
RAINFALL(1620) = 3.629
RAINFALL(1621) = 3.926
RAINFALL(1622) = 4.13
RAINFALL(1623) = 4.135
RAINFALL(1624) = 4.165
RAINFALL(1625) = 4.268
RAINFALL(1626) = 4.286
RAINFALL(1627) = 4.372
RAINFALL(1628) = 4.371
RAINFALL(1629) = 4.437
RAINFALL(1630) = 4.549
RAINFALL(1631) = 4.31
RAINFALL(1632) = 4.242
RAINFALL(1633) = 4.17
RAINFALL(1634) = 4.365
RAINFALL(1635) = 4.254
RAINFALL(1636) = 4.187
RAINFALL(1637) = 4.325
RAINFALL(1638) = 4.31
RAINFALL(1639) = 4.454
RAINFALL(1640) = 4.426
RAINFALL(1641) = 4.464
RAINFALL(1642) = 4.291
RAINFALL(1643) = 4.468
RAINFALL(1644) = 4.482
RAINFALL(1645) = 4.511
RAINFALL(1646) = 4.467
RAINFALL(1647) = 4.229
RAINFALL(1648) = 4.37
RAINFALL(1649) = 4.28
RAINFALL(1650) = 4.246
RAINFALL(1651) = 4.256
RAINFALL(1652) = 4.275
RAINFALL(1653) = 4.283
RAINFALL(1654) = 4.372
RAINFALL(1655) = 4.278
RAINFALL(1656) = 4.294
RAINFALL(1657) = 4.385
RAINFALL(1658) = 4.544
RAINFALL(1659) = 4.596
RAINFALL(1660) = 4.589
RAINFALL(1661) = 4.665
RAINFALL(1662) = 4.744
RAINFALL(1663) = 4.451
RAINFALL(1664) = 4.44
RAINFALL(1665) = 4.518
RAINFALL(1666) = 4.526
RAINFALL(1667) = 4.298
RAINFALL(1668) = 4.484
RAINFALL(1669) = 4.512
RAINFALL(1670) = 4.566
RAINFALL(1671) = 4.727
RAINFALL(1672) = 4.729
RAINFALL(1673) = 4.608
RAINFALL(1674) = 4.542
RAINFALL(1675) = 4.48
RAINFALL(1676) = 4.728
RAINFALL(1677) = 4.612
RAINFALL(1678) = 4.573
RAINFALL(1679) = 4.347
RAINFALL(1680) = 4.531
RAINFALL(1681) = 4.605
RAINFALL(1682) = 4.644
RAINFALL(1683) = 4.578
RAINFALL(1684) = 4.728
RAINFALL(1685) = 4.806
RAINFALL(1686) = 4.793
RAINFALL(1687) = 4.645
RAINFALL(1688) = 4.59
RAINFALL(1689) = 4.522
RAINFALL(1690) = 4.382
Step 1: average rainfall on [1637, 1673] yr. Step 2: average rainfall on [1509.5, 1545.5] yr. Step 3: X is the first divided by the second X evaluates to 1.57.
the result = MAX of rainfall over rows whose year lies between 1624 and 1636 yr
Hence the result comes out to 4.549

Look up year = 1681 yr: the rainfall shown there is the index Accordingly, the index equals 4.605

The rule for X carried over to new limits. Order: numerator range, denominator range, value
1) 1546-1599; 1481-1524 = 1.09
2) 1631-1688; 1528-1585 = 1.48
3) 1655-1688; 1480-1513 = 1.52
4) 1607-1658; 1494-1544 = 1.42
